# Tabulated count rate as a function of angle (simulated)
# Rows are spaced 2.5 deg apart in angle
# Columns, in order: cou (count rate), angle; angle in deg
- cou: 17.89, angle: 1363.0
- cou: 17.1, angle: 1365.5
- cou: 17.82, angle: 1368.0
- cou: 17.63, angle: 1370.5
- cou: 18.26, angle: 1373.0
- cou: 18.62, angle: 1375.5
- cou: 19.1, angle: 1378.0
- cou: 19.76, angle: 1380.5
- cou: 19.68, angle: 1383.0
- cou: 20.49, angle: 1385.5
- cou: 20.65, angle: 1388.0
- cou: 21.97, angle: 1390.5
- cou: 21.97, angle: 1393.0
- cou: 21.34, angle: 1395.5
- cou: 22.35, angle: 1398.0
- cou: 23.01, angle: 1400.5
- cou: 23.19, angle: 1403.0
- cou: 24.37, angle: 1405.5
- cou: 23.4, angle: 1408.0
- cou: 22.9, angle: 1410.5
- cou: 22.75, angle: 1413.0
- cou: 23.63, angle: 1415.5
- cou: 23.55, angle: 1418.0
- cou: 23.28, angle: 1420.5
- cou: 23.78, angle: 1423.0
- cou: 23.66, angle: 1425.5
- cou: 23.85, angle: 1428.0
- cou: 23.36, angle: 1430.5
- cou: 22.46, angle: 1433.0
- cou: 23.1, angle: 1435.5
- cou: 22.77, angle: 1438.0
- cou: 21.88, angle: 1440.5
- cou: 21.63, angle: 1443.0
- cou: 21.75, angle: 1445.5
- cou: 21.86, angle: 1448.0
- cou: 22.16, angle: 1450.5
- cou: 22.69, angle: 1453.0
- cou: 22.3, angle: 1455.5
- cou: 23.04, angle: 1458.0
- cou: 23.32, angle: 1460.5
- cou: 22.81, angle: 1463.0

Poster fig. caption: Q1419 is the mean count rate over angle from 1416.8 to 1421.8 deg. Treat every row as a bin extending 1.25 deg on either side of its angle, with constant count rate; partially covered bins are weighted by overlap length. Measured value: 23.4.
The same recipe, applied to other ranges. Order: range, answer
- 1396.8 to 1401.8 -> 22.7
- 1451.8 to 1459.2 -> 22.7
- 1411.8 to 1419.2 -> 23.3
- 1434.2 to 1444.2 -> 22.3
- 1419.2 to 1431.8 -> 23.6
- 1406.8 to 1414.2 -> 23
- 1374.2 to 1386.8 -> 19.5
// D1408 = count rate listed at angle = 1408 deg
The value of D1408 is 23.4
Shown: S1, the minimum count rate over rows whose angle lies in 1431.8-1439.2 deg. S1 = 22.46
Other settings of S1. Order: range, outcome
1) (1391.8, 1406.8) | 21.34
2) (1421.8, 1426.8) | 23.66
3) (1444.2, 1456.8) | 21.75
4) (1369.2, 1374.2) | 17.63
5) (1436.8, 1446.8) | 21.63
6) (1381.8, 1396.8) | 19.68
